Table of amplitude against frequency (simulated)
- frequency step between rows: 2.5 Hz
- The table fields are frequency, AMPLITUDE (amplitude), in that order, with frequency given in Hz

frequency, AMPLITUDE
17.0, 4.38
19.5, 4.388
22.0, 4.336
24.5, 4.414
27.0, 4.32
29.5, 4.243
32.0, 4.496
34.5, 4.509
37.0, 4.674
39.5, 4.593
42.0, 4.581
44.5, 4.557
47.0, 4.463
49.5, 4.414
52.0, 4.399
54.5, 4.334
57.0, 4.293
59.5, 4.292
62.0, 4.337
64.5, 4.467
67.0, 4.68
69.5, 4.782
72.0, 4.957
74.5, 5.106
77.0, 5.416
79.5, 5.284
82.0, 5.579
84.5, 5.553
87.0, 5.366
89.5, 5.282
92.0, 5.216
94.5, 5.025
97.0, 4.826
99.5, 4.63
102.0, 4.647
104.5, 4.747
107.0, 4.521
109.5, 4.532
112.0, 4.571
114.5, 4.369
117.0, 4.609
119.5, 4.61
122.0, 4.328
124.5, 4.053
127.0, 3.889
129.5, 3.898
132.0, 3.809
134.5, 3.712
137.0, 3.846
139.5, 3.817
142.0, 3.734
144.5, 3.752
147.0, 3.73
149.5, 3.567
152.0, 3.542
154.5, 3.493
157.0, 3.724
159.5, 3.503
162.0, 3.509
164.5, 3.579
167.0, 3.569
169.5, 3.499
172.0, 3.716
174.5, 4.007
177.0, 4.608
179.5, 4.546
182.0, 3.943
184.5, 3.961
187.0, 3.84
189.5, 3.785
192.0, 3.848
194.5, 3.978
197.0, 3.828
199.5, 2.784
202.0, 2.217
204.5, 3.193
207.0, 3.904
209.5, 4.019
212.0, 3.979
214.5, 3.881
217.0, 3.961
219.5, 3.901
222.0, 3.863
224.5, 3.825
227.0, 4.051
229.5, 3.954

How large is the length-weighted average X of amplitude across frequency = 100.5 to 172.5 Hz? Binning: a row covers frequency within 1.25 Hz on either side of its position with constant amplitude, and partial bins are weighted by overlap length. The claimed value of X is 3.97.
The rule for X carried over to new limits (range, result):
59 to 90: 5.02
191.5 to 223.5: 3.64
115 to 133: 4.18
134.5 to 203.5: 3.7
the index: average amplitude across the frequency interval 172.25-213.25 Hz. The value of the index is 3.78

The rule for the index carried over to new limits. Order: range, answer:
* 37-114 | 4.78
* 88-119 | 4.75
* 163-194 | 3.91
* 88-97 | 5.13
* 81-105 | 5.09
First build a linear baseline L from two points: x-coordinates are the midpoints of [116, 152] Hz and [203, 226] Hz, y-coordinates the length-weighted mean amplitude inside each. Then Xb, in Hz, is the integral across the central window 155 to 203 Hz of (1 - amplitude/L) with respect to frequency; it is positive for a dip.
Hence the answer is 1.98 Hz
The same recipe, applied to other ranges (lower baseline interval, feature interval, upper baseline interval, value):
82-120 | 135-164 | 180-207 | 3.7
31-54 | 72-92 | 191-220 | -4.8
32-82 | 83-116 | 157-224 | -3.8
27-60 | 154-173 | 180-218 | 1.4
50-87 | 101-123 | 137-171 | -1.7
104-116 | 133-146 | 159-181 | 1.3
